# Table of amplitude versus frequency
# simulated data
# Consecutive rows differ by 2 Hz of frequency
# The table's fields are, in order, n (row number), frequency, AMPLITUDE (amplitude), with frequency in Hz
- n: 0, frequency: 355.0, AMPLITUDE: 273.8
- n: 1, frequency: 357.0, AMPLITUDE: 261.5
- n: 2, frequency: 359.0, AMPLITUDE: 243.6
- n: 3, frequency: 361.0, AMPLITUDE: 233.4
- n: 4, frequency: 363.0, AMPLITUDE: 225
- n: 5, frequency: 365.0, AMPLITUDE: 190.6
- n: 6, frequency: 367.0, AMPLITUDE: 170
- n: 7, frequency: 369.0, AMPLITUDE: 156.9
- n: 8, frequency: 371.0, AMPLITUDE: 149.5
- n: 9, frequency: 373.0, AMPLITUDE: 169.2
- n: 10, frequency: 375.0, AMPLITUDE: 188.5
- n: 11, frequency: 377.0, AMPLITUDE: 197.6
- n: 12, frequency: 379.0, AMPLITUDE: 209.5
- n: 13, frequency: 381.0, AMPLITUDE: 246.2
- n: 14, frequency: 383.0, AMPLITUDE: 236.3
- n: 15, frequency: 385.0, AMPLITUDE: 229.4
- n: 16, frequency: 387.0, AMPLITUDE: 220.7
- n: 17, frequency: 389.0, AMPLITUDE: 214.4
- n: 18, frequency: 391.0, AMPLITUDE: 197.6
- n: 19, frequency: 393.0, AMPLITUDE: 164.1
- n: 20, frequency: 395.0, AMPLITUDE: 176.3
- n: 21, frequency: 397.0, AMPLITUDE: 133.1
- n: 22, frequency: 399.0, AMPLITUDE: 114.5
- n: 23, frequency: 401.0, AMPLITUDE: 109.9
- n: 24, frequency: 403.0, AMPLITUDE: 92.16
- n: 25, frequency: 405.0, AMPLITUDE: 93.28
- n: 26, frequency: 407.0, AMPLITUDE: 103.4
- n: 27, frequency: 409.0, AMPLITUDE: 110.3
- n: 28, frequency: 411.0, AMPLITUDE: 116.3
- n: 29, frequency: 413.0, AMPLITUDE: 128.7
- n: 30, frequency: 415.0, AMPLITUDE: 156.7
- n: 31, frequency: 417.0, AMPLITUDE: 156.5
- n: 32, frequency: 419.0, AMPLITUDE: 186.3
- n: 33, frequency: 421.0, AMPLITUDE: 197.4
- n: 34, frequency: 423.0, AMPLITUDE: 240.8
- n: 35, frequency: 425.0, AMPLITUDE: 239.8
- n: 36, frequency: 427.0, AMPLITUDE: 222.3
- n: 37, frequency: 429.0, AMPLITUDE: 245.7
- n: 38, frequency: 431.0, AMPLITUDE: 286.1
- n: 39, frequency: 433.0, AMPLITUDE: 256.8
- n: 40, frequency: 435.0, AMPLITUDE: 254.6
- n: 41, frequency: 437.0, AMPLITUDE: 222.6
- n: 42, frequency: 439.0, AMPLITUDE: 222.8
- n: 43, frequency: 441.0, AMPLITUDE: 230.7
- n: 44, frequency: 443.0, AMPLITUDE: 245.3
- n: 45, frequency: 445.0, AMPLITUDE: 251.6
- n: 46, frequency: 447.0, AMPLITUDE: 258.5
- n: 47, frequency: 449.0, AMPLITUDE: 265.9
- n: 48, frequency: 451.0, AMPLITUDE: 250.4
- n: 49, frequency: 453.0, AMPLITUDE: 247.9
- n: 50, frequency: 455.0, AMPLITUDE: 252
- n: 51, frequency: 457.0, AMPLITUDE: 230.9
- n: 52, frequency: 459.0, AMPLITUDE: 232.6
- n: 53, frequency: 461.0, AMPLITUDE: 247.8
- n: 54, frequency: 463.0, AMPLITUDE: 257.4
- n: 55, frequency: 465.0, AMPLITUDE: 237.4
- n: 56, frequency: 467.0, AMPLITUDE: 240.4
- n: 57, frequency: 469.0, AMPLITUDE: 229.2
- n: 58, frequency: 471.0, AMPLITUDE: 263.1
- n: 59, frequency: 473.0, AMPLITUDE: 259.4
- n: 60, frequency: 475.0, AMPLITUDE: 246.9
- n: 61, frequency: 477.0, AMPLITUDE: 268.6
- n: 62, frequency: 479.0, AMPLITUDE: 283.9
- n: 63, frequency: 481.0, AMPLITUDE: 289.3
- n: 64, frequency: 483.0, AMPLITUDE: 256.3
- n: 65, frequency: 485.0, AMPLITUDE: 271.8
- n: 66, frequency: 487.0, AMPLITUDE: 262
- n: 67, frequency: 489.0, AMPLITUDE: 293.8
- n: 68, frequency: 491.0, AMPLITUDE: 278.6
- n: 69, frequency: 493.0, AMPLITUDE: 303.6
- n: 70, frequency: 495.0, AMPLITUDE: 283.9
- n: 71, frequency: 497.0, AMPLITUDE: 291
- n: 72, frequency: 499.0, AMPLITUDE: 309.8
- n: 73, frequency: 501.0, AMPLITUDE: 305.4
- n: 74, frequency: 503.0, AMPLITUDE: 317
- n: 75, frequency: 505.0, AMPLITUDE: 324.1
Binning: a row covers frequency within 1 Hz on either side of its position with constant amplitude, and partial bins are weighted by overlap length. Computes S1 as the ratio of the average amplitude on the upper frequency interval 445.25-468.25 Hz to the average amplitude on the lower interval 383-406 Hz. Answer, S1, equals 1.53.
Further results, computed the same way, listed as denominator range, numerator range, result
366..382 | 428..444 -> 1.32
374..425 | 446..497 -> 1.53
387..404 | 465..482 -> 1.68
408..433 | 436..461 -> 1.26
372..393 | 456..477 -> 1.18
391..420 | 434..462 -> 1.82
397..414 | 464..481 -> 2.32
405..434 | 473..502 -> 1.51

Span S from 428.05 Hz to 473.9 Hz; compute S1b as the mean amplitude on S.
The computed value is 247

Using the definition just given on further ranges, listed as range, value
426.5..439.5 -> 246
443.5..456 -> 254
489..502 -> 295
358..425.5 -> 176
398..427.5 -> 150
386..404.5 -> 156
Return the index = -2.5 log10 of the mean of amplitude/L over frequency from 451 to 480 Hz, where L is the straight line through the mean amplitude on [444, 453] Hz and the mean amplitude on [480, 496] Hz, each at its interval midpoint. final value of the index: 0.07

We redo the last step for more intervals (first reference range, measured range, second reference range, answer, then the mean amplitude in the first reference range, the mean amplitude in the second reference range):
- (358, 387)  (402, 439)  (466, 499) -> 0.26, 204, 271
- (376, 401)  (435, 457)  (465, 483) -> -0.04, 192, 259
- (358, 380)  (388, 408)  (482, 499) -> 0.46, 194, 282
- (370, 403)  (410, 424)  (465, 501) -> 0.24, 182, 272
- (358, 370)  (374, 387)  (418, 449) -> -0.03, 203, 238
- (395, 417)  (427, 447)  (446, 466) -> -0.23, 120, 248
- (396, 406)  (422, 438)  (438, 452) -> -0.23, 109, 246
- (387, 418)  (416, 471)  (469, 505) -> -0.15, 140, 281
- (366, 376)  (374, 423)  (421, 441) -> 0.17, 167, 241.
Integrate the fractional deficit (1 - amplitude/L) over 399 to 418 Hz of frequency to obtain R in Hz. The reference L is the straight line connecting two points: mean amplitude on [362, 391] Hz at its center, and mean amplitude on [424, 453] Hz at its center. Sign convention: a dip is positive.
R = 9.0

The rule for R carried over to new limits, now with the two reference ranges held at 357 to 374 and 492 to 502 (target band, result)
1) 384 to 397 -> 1.22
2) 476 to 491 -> 0.67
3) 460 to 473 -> 1.33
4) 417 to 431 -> 1.17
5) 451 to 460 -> 0.82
